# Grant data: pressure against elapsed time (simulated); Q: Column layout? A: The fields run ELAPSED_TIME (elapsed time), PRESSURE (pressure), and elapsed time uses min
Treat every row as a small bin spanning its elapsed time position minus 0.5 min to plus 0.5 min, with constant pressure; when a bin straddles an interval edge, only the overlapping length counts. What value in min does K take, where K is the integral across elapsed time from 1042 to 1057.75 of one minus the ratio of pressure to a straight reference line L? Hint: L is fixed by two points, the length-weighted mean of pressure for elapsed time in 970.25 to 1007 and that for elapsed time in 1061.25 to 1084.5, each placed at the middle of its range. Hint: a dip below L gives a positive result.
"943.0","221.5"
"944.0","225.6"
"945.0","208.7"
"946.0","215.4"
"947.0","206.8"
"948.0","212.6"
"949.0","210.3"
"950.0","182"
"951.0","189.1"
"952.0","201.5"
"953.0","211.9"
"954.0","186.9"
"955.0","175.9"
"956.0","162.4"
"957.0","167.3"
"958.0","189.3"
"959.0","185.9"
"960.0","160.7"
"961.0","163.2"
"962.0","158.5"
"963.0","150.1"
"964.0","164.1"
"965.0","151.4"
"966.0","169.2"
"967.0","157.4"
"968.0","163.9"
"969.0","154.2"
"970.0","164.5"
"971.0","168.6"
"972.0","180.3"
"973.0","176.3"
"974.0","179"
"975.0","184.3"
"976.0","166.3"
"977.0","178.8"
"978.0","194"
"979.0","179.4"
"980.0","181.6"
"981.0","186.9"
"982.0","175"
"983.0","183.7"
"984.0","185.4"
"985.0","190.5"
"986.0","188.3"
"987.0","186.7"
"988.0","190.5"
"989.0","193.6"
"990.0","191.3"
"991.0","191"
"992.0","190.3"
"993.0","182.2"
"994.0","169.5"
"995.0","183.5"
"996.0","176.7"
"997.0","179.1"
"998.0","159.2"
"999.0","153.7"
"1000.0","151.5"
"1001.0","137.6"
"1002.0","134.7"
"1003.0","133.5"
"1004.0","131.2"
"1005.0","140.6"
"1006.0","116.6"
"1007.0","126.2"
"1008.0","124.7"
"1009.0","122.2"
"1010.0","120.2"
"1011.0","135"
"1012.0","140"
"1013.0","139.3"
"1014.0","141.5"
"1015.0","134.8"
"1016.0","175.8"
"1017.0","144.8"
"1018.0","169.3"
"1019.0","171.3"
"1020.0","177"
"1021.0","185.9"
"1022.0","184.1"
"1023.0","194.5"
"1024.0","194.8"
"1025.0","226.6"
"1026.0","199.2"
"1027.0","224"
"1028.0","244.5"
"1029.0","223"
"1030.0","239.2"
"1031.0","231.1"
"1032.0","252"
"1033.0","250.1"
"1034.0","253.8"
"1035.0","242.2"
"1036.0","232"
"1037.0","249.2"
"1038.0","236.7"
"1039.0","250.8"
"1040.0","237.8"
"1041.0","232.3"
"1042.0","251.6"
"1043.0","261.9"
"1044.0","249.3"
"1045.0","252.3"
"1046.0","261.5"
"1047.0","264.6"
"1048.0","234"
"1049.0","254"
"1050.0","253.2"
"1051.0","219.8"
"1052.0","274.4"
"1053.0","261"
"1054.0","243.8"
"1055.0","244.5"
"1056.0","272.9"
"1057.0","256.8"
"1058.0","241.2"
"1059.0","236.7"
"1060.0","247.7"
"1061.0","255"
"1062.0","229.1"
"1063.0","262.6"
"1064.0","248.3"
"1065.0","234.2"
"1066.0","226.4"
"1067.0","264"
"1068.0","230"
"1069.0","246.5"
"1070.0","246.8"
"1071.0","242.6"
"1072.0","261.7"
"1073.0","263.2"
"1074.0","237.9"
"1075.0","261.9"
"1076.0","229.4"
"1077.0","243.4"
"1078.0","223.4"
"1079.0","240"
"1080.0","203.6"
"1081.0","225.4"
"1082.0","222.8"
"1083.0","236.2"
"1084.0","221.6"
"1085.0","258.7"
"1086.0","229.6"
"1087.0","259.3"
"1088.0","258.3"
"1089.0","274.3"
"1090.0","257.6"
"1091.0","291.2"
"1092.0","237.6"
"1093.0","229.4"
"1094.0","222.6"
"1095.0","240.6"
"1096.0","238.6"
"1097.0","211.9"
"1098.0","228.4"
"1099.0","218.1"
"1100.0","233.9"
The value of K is -2.33 min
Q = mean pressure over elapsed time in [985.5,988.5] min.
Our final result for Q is 188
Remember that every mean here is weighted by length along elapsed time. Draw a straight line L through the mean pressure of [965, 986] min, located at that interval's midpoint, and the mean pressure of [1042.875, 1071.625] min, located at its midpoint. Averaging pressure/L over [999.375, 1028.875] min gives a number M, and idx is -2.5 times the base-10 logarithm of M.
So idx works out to 0.30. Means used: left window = 176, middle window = 160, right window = 249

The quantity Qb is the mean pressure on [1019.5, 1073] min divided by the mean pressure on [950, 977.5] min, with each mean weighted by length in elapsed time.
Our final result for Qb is 1.39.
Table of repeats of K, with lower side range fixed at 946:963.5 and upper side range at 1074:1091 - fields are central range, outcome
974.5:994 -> 1.2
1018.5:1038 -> -0.2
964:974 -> 1.3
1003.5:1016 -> 4.6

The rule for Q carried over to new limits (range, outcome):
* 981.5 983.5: 179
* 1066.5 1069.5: 247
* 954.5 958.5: 174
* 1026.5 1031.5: 232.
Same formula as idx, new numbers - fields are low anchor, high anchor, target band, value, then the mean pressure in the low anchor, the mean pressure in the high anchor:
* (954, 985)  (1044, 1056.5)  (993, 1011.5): 0.37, 172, 253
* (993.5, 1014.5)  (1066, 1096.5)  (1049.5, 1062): -0.19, 144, 243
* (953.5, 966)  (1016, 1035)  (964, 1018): 0.14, 168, 209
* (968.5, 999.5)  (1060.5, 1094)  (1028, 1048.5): -0.13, 179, 244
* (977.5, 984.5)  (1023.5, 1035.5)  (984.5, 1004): 0.14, 184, 232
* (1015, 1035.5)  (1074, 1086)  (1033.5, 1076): -0.12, 207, 233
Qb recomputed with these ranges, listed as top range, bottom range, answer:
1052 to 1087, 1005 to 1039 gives 1.29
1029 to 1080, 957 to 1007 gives 1.45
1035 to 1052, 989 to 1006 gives 1.52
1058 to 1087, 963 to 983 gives 1.40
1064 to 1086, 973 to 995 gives 1.30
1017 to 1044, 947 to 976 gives 1.26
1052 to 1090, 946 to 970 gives 1.38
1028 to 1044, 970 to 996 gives 1.33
